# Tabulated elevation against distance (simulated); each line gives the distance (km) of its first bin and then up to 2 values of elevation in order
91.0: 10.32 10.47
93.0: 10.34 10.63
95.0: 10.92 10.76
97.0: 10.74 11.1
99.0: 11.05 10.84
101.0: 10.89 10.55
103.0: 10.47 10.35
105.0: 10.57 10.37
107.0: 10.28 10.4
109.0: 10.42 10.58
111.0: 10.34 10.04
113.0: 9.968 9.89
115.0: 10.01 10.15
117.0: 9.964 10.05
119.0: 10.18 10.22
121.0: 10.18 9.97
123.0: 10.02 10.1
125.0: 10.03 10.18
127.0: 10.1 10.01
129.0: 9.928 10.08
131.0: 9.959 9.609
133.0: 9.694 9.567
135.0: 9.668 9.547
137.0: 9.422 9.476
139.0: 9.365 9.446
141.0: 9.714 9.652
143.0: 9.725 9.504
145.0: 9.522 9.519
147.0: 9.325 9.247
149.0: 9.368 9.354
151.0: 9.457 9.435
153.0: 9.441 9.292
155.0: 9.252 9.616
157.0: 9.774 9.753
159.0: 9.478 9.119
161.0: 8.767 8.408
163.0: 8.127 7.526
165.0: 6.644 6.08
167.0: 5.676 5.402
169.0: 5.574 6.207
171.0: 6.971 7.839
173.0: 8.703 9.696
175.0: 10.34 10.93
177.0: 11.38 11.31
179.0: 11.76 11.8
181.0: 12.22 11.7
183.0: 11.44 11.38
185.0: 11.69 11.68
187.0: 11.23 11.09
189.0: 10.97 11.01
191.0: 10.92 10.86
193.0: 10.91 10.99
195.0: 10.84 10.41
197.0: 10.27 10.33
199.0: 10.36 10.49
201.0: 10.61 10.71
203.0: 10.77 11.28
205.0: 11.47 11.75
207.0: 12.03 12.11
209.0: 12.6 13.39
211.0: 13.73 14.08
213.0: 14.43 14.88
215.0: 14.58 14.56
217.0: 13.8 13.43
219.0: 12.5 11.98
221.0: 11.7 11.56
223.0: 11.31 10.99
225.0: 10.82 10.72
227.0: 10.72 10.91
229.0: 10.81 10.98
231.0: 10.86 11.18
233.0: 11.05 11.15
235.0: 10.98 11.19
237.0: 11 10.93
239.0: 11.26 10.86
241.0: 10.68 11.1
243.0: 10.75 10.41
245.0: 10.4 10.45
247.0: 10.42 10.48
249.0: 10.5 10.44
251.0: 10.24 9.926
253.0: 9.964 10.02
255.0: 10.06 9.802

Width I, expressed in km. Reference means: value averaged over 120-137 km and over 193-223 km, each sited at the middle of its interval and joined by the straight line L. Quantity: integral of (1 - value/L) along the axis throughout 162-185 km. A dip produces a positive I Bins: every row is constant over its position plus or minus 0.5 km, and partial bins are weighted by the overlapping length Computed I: 4.3 km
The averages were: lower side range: 9.91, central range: 9.08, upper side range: 12.1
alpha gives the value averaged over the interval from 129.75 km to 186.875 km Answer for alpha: 9.39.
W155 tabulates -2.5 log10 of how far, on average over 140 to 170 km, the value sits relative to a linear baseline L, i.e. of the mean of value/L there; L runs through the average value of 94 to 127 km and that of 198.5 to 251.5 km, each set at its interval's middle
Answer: 0.24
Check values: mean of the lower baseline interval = 10.4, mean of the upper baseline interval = 11.6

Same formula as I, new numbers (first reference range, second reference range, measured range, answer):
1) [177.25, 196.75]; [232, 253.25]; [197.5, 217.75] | -2.5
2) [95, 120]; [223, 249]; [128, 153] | 2.3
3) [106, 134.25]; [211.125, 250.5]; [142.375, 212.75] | 5.2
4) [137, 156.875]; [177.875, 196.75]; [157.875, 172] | 4.0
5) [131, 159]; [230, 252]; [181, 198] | -1.7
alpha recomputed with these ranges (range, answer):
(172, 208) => 11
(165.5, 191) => 9.79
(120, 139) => 9.86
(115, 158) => 9.72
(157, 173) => 7.55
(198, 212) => 11.7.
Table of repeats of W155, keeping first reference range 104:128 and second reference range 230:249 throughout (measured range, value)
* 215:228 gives -0.126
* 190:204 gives -0.008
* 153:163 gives 0.130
